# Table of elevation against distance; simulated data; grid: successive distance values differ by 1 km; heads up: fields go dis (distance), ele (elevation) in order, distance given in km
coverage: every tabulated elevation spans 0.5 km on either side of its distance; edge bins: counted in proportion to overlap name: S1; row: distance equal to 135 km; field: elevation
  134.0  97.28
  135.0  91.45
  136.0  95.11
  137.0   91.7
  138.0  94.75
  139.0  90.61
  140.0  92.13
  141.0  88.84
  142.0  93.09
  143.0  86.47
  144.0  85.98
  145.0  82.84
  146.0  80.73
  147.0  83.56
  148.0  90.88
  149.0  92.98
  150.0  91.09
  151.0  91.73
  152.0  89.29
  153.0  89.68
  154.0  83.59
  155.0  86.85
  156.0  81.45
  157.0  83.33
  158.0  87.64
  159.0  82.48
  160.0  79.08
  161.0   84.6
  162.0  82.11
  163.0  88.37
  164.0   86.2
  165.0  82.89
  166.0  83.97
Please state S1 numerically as 91.45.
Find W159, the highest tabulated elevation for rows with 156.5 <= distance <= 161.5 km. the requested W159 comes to 87.64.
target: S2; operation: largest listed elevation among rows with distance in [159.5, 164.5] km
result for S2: 88.37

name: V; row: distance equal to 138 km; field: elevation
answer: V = 94.75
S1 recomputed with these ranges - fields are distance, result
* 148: 90.88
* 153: 89.68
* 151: 91.73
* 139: 90.61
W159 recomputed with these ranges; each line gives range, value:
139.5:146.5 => 93.09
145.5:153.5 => 92.98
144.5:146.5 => 82.84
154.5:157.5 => 86.85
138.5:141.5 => 92.13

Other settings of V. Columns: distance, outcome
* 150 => 91.09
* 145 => 82.84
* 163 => 88.37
